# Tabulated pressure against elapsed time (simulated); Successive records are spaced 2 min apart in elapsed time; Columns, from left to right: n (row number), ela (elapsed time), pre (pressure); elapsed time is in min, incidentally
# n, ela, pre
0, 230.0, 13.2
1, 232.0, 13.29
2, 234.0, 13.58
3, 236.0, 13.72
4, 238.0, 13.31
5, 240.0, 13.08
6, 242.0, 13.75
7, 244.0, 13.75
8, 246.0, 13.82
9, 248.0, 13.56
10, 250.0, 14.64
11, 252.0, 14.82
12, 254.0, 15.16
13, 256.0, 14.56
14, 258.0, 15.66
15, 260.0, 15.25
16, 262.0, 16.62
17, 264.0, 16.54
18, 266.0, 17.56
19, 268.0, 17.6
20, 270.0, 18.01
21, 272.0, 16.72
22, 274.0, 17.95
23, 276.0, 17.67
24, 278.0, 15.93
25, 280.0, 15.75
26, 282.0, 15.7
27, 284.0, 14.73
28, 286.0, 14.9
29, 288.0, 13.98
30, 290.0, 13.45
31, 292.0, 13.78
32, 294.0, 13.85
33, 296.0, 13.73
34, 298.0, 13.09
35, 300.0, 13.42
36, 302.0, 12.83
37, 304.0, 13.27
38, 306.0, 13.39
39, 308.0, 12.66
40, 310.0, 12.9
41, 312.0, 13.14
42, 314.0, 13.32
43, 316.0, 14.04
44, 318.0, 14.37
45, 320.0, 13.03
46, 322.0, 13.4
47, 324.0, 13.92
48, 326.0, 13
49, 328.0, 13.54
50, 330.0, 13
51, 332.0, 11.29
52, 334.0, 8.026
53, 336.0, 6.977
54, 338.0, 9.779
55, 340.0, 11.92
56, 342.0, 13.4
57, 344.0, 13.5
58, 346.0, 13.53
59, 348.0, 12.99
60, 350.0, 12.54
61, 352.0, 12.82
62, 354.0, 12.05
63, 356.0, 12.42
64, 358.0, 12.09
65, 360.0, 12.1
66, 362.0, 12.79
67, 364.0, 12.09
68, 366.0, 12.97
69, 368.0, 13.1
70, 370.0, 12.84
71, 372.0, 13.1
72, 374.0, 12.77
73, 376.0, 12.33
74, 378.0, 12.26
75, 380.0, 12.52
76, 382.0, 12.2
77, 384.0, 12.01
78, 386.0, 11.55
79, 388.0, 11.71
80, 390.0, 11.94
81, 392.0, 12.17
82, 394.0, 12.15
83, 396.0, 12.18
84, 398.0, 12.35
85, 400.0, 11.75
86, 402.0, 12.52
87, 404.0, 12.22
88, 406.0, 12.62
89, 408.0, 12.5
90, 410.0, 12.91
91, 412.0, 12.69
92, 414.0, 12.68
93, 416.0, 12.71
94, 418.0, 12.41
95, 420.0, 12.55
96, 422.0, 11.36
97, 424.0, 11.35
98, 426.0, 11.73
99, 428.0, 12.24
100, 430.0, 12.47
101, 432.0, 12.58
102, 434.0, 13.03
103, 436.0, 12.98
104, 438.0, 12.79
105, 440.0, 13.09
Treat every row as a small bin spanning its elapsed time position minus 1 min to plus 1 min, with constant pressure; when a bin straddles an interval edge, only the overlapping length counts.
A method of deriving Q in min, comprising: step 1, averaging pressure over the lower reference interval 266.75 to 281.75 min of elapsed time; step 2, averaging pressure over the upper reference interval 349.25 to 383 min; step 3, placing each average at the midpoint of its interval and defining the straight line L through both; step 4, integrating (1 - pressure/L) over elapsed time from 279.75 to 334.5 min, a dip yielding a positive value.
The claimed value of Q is 7.1 min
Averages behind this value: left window 17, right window 12.5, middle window 13.4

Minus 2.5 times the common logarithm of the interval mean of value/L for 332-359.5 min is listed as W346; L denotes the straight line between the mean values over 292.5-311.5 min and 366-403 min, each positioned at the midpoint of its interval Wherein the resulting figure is 0.094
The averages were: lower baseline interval 13.2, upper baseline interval 12.3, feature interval 11.7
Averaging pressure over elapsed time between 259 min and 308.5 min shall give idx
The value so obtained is 15.2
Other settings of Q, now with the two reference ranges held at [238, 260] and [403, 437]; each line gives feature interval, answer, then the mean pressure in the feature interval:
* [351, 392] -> 1.8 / 12.4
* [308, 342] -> 3.0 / 12.3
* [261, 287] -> -4.8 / 16.6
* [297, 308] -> 0.4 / 13.2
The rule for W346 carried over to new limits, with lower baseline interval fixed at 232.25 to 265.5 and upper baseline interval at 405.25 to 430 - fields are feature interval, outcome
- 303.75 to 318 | 0.030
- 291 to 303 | 0.034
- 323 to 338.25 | 0.193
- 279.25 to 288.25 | -0.076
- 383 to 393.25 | 0.072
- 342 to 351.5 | 0.007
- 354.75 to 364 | 0.065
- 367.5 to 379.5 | 0.015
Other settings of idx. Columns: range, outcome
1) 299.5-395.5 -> 12.5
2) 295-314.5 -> 13.2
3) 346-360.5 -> 12.5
